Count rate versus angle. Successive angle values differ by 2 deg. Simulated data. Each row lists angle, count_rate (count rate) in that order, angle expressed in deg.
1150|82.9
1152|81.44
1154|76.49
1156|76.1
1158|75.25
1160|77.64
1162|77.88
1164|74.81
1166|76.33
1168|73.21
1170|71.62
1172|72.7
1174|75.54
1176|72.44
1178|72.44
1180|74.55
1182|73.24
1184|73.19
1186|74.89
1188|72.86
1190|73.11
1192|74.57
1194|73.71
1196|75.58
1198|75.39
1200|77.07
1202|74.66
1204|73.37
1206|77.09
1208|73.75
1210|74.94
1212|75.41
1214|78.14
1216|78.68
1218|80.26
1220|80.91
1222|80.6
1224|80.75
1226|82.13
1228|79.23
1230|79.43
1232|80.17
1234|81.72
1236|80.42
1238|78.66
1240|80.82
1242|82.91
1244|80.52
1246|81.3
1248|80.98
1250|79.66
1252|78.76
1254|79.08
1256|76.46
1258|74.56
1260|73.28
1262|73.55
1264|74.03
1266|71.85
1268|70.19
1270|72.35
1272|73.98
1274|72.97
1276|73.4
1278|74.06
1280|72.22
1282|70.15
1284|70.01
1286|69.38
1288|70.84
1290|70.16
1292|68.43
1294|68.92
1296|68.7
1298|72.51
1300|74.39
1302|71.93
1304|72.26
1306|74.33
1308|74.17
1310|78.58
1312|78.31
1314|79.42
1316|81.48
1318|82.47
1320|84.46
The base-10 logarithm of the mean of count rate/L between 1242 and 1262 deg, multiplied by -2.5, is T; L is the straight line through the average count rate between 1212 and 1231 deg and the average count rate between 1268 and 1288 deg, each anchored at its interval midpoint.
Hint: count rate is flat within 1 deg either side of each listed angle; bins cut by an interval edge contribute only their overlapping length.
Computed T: -0.04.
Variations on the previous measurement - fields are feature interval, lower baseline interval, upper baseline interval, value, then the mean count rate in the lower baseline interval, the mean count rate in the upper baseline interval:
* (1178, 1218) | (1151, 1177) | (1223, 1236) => 0.04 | 75.5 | 80.6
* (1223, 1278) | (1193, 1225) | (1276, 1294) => -0.06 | 76.9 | 70.7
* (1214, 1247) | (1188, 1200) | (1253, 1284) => -0.09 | 74.6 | 73.4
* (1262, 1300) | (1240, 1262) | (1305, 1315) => 0.09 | 78.6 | 77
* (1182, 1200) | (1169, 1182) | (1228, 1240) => 0.01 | 73.2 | 80.1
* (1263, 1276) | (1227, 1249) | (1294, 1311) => 0.06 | 80.6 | 73.1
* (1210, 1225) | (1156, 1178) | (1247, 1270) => -0.05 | 74.7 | 75.5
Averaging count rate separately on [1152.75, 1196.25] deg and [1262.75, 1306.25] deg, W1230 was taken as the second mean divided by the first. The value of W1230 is 0.96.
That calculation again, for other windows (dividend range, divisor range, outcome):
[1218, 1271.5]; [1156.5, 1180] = 1.05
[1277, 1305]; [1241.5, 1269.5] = 0.93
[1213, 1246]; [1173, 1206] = 1.08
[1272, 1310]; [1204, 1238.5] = 0.91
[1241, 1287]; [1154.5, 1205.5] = 1.01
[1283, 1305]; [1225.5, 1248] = 0.88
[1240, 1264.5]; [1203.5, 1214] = 1.04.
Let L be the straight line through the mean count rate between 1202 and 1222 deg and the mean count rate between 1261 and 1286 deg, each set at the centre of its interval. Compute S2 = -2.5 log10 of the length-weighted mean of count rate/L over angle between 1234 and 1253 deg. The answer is -0.083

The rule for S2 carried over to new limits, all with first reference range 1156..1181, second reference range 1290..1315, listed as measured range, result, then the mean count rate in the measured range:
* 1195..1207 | -0.02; 75.5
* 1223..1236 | -0.09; 80.6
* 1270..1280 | 0.00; 73.3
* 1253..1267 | -0.01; 74.7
